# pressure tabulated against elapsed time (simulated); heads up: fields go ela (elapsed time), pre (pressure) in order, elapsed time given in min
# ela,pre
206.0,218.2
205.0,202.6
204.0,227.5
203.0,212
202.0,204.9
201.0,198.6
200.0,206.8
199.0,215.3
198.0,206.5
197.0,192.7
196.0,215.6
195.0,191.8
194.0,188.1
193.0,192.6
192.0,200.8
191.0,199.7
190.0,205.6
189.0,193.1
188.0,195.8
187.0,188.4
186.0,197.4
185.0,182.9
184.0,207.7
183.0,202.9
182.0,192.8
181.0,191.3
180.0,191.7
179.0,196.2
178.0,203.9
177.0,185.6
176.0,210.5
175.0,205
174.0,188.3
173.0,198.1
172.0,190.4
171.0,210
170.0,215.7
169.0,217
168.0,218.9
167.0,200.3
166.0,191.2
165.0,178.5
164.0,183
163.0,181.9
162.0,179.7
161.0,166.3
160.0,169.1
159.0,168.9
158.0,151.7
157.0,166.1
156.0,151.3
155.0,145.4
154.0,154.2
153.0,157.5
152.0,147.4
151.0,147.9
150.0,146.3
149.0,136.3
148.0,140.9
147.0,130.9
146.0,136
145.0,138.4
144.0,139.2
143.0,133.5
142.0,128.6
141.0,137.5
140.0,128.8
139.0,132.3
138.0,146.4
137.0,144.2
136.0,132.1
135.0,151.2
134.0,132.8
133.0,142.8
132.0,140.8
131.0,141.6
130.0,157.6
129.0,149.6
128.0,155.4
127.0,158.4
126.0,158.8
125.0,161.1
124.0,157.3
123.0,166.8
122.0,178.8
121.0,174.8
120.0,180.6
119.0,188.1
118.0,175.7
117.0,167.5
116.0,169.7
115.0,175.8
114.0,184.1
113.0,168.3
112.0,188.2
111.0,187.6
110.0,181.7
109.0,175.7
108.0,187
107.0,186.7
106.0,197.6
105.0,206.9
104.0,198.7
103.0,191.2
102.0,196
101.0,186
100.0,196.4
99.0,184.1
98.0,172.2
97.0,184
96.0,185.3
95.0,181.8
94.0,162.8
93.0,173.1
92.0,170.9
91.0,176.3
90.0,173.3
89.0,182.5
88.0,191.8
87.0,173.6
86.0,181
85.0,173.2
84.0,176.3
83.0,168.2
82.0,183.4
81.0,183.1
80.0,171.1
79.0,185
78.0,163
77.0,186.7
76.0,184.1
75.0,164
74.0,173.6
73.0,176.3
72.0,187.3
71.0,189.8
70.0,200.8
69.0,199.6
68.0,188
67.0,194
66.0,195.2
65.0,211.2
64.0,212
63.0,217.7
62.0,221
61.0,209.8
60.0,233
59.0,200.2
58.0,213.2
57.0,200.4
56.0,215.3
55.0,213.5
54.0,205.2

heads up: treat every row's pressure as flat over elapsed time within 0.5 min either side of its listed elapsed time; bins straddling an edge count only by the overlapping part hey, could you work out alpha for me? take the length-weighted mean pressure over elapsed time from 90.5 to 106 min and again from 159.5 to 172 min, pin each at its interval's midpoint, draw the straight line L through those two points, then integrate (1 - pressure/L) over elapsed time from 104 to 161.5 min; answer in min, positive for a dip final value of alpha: 9.1 min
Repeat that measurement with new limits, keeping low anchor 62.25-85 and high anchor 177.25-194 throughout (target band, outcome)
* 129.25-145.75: 4.5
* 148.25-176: 2.5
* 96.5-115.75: 0.3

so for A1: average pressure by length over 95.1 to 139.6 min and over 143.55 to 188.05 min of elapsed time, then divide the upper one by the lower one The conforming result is 1.0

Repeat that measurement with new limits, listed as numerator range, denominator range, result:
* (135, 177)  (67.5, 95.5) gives 0.92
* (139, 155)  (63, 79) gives 0.74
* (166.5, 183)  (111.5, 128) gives 1.17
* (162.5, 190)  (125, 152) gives 1.39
